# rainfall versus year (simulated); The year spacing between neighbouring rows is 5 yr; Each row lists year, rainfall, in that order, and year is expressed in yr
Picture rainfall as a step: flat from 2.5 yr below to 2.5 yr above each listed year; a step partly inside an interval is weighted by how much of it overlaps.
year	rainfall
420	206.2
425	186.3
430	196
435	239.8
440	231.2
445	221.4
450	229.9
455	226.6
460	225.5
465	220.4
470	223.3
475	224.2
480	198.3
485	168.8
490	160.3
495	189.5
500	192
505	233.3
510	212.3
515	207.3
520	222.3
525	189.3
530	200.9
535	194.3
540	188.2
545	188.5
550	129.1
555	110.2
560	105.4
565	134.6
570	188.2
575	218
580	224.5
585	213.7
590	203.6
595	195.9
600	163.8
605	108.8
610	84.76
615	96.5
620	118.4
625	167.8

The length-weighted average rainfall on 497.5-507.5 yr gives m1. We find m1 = 213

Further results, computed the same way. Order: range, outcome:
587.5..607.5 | 168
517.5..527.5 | 206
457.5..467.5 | 223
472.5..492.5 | 188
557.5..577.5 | 162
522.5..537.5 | 195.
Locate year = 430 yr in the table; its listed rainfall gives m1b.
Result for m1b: 196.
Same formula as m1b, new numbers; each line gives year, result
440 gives 231.2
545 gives 188.5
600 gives 163.8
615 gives 96.5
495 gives 189.5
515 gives 207.3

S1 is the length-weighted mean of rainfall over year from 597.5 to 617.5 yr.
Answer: 113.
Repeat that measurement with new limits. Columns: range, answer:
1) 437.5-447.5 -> 226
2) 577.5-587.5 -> 219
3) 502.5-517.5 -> 218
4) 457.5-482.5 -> 218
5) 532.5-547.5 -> 190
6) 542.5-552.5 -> 159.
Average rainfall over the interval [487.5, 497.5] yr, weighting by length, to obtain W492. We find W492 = 175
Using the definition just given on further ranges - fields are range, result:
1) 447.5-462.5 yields 227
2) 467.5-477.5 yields 224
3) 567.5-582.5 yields 210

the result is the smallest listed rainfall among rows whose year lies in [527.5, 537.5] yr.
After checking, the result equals 194.3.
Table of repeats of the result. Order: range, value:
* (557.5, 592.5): 105.4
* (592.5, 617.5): 84.76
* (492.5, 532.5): 189.3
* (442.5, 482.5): 198.3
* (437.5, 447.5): 221.4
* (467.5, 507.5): 160.3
